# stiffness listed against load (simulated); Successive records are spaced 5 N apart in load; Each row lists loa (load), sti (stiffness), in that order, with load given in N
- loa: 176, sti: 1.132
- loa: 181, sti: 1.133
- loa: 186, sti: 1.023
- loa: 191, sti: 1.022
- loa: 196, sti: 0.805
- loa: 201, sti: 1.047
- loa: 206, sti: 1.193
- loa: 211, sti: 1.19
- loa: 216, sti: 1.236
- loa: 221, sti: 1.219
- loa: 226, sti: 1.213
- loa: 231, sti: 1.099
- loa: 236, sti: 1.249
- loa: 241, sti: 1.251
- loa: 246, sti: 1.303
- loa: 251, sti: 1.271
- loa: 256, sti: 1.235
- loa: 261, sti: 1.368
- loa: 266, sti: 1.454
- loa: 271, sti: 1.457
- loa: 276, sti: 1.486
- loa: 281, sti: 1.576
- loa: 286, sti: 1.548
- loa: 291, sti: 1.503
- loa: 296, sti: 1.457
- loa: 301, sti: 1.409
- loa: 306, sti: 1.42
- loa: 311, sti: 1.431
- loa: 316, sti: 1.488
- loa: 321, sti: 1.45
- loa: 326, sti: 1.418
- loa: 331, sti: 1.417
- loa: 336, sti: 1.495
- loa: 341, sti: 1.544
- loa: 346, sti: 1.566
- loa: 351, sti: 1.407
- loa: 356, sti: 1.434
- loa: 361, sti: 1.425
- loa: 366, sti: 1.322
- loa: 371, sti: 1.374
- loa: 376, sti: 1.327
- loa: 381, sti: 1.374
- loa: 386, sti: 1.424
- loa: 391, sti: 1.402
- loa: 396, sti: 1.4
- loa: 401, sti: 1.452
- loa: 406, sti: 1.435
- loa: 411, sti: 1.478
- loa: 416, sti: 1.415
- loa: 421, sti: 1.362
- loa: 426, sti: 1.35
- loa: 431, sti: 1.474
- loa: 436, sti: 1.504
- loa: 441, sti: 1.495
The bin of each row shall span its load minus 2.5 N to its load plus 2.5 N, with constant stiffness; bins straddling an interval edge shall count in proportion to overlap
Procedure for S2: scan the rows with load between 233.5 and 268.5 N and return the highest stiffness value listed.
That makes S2 1.454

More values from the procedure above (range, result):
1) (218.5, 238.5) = 1.249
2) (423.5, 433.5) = 1.474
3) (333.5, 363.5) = 1.566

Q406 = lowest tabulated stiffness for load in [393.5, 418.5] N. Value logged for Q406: 1.4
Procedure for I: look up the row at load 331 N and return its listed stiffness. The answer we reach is 1.417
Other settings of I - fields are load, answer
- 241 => 1.251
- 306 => 1.42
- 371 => 1.374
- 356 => 1.434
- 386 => 1.424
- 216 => 1.236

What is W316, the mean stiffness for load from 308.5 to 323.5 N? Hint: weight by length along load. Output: 1.46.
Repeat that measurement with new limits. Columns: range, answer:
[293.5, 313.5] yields 1.43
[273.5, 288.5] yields 1.54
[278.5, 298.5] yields 1.52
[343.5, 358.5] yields 1.47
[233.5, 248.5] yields 1.27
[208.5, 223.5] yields 1.22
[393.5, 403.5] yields 1.43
